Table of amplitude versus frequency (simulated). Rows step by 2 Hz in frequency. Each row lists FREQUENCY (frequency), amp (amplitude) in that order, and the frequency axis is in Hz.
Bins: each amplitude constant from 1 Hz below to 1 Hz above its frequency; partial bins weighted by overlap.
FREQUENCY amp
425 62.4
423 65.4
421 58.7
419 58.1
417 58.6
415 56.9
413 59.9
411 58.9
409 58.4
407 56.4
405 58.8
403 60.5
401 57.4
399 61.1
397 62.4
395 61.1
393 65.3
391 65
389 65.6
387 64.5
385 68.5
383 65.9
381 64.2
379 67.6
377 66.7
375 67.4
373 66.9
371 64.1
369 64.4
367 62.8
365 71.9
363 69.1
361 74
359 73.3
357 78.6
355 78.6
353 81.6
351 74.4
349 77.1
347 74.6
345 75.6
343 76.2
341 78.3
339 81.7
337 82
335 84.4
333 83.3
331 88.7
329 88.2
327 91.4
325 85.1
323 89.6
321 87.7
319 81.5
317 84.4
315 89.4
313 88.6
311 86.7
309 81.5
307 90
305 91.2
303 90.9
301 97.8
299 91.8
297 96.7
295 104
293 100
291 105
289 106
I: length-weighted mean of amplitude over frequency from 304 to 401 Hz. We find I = 75.7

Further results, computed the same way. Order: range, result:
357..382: 68.1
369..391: 66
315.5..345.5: 84.1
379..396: 65.2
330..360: 79.2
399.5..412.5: 58.6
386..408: 61.6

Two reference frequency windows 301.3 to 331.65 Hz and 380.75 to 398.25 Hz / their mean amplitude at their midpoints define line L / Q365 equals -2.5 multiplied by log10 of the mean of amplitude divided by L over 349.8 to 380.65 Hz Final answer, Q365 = 0.03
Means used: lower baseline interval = 87.9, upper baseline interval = 64.7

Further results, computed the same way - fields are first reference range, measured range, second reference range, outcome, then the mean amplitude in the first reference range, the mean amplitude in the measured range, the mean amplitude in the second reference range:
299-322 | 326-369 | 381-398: -0.01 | 88.3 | 78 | 64.8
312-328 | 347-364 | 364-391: -0.02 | 87.2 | 75.8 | 66.1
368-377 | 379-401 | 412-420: -0.02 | 65.8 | 64.2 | 58.4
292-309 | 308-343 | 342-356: 0.00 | 94.5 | 85.2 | 76.9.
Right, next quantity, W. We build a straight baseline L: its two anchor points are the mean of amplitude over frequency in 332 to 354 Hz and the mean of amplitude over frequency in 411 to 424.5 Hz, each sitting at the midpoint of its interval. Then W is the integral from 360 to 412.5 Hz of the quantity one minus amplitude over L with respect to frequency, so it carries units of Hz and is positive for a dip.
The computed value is 2.8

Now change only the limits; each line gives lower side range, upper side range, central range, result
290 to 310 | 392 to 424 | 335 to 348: 0.47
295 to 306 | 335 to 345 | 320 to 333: -0.51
